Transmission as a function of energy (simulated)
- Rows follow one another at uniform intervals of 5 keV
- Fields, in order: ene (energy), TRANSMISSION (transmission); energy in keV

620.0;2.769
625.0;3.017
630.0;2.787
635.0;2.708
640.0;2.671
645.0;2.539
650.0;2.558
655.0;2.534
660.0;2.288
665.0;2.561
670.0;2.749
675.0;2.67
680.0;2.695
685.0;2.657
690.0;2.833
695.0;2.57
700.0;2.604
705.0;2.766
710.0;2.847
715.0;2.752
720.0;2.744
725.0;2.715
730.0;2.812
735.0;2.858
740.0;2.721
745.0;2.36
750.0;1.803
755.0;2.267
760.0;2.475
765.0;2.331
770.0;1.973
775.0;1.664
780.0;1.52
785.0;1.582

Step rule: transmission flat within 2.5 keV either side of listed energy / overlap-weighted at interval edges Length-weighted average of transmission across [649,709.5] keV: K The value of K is 2.63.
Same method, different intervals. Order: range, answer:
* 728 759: 2.46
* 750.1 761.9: 2.25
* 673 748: 2.7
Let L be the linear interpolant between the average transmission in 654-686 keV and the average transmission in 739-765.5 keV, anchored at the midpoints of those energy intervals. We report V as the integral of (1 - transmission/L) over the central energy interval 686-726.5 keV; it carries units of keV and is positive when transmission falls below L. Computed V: -4.3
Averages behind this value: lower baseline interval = 2.59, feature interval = 2.73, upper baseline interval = 2.3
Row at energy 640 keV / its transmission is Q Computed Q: 2.671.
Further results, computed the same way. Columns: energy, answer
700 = 2.604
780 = 1.52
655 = 2.534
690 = 2.833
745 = 2.36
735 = 2.858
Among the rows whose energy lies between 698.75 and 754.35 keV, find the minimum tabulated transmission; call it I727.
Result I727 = 1.803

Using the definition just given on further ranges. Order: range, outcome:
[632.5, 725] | 2.288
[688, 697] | 2.57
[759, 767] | 2.331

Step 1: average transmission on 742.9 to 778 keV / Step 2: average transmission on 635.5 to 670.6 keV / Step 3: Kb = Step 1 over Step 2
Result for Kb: 0.83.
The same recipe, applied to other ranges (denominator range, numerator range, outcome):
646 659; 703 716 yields 1.11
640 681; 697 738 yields 1.07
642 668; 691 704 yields 1.05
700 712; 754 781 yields 0.74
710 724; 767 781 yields 0.64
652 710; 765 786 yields 0.67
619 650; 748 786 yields 0.72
